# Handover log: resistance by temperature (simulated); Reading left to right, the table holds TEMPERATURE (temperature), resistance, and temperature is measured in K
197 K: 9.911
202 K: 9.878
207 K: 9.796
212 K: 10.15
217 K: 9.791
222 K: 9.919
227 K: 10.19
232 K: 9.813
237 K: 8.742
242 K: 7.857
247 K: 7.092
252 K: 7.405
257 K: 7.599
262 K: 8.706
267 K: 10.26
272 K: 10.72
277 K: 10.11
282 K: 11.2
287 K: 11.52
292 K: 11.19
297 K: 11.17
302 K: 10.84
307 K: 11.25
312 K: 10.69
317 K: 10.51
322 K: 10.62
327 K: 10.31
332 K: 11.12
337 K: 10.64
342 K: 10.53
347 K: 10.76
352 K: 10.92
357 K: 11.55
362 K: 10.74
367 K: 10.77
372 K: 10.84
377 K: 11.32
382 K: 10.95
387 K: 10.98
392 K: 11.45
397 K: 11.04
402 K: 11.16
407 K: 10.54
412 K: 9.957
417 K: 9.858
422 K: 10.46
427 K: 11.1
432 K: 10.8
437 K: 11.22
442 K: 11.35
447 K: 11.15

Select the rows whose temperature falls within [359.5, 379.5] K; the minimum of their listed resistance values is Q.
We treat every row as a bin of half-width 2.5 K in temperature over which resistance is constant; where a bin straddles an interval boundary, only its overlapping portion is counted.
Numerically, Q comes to 10.74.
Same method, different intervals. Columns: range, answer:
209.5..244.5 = 7.857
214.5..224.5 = 9.791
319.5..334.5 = 10.31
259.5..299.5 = 8.706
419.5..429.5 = 10.46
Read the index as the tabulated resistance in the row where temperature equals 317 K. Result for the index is 10.51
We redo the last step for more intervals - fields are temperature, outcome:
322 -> 10.62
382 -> 10.95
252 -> 7.405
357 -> 11.55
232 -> 9.813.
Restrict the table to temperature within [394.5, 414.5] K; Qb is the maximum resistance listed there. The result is 11.16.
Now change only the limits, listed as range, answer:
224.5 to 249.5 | 10.19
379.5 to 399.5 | 11.45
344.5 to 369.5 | 11.55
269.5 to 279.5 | 10.72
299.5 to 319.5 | 11.25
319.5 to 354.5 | 11.12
